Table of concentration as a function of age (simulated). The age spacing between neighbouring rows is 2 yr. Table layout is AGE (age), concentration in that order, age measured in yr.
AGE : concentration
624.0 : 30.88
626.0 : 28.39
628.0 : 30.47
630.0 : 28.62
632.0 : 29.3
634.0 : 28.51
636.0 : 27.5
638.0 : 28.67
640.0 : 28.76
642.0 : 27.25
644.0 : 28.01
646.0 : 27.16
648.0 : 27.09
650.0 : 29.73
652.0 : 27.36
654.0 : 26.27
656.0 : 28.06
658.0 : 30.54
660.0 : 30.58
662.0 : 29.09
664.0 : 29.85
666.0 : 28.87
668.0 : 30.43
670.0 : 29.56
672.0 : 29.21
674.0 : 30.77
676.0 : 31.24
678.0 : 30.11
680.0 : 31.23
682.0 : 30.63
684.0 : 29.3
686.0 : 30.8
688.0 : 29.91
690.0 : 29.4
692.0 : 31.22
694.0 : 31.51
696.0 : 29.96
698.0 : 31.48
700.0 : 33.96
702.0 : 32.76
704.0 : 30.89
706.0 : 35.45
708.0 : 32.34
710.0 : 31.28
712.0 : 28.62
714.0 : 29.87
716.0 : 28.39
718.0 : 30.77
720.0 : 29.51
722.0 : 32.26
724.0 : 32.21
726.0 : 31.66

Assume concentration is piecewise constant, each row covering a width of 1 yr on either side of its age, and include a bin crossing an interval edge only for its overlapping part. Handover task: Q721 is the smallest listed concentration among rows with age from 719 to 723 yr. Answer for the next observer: 29.51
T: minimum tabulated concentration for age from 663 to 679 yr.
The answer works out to 28.87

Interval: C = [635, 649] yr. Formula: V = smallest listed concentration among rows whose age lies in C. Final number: 27.09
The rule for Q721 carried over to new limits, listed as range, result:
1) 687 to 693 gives 29.4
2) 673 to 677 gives 30.77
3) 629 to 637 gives 27.5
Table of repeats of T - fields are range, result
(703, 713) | 28.62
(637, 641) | 28.67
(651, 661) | 26.27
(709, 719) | 28.39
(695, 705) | 29.96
